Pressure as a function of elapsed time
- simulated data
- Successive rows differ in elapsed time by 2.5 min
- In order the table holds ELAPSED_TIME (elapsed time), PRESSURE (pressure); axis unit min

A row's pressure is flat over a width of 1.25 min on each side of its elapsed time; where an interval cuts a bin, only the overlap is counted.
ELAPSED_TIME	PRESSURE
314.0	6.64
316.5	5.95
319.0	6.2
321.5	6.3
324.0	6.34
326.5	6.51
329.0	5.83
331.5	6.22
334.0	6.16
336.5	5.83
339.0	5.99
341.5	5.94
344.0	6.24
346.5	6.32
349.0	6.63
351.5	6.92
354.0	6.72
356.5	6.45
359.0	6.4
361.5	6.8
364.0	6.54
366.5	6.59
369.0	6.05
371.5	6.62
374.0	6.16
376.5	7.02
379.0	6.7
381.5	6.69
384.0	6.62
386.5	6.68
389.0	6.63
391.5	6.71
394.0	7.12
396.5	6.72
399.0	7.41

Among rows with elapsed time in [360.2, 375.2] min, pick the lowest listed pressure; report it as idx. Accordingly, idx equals 6.05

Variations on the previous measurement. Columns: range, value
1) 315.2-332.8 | 5.83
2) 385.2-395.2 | 6.63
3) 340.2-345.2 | 5.94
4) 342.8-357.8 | 6.24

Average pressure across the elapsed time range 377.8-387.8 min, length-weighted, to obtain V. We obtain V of 6.67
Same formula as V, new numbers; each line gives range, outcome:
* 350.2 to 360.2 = 6.62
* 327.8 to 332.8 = 6.03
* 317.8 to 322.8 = 6.25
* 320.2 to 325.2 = 6.32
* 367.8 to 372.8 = 6.34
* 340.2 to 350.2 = 6.28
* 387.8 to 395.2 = 6.82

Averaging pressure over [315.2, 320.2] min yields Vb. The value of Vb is 6.08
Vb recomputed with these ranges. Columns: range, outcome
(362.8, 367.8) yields 6.56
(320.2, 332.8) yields 6.24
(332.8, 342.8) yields 5.98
